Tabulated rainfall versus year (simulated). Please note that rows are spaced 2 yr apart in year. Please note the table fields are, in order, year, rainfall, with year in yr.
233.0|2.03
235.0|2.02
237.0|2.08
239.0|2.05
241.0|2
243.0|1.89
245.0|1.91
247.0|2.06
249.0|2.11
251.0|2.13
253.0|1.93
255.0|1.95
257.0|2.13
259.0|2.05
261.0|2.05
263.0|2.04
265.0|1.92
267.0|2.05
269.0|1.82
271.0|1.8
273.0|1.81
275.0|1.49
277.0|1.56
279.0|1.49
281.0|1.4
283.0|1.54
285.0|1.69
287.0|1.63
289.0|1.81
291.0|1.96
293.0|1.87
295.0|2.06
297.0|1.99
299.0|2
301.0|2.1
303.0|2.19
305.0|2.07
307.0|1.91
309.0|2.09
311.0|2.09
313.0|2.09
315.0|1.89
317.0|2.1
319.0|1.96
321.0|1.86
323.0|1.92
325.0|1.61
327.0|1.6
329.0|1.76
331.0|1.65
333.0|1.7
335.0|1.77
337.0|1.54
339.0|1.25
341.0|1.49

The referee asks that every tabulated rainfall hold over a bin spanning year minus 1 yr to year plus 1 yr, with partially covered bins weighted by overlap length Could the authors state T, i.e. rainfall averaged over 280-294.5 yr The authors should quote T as 1.71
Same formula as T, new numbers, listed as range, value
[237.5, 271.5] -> 2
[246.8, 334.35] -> 1.88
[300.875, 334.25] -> 1.91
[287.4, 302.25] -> 1.96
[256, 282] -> 1.82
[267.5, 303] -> 1.78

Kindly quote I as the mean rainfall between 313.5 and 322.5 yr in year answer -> 1.96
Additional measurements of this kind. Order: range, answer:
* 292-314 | 2.04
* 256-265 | 2.05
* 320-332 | 1.73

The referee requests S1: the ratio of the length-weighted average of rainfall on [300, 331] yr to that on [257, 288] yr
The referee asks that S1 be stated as 1.10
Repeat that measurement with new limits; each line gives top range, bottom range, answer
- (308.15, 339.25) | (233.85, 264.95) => 0.90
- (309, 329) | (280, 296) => 1.09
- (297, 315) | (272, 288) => 1.30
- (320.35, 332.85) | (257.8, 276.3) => 0.91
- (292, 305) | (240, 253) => 1.01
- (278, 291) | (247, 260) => 0.79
